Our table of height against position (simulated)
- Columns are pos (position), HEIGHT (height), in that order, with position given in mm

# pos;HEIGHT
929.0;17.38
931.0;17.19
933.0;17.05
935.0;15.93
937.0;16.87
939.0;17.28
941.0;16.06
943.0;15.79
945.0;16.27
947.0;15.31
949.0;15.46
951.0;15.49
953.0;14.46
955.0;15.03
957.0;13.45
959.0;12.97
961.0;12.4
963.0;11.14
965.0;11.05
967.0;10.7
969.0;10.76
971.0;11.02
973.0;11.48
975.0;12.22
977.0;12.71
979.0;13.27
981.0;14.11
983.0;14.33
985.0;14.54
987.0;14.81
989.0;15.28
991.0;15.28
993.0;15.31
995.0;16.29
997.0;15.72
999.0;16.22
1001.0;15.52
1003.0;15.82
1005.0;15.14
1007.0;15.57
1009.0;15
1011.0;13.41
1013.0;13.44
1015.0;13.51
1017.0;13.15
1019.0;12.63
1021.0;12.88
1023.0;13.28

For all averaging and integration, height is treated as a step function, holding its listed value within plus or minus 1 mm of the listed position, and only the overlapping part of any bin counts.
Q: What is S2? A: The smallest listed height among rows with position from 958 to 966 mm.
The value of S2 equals 11.05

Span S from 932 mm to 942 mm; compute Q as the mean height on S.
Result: 16.6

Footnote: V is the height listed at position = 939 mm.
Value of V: 17.28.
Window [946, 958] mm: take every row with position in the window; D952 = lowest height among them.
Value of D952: 13.45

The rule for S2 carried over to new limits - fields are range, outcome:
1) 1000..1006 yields 15.14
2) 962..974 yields 10.7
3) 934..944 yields 15.79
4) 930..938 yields 15.93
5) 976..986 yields 12.71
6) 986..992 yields 14.81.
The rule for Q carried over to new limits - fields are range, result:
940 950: 15.8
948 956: 15.1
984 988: 14.7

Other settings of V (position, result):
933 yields 17.05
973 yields 11.48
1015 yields 13.51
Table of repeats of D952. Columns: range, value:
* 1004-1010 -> 15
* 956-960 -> 12.97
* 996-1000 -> 15.72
